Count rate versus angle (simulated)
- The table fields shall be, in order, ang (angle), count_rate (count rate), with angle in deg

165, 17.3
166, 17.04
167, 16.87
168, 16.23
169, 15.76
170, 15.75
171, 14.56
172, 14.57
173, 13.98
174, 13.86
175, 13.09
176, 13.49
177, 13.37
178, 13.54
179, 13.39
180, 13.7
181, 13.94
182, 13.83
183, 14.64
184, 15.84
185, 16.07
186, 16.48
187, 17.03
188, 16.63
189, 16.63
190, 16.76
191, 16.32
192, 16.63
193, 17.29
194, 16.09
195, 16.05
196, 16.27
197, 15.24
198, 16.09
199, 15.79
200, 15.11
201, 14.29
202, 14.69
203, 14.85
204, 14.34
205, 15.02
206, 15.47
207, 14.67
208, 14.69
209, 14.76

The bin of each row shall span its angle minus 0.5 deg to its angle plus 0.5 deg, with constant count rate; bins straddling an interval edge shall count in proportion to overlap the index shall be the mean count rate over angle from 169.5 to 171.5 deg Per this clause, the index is 15.2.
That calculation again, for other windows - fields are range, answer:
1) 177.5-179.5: 13.5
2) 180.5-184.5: 14.6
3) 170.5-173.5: 14.4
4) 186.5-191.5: 16.7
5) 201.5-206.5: 14.9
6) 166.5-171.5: 15.8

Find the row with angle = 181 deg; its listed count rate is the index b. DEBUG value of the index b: 13.94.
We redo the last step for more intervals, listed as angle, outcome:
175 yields 13.09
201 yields 14.29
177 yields 13.37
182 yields 13.83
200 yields 15.11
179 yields 13.39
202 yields 14.69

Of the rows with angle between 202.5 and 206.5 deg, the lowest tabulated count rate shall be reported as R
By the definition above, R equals 14.34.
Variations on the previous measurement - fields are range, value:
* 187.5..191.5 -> 16.32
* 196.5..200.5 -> 15.11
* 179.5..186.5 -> 13.7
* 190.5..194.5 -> 16.09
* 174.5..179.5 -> 13.09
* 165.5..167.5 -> 16.87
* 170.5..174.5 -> 13.86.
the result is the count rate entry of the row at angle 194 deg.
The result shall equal 16.09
